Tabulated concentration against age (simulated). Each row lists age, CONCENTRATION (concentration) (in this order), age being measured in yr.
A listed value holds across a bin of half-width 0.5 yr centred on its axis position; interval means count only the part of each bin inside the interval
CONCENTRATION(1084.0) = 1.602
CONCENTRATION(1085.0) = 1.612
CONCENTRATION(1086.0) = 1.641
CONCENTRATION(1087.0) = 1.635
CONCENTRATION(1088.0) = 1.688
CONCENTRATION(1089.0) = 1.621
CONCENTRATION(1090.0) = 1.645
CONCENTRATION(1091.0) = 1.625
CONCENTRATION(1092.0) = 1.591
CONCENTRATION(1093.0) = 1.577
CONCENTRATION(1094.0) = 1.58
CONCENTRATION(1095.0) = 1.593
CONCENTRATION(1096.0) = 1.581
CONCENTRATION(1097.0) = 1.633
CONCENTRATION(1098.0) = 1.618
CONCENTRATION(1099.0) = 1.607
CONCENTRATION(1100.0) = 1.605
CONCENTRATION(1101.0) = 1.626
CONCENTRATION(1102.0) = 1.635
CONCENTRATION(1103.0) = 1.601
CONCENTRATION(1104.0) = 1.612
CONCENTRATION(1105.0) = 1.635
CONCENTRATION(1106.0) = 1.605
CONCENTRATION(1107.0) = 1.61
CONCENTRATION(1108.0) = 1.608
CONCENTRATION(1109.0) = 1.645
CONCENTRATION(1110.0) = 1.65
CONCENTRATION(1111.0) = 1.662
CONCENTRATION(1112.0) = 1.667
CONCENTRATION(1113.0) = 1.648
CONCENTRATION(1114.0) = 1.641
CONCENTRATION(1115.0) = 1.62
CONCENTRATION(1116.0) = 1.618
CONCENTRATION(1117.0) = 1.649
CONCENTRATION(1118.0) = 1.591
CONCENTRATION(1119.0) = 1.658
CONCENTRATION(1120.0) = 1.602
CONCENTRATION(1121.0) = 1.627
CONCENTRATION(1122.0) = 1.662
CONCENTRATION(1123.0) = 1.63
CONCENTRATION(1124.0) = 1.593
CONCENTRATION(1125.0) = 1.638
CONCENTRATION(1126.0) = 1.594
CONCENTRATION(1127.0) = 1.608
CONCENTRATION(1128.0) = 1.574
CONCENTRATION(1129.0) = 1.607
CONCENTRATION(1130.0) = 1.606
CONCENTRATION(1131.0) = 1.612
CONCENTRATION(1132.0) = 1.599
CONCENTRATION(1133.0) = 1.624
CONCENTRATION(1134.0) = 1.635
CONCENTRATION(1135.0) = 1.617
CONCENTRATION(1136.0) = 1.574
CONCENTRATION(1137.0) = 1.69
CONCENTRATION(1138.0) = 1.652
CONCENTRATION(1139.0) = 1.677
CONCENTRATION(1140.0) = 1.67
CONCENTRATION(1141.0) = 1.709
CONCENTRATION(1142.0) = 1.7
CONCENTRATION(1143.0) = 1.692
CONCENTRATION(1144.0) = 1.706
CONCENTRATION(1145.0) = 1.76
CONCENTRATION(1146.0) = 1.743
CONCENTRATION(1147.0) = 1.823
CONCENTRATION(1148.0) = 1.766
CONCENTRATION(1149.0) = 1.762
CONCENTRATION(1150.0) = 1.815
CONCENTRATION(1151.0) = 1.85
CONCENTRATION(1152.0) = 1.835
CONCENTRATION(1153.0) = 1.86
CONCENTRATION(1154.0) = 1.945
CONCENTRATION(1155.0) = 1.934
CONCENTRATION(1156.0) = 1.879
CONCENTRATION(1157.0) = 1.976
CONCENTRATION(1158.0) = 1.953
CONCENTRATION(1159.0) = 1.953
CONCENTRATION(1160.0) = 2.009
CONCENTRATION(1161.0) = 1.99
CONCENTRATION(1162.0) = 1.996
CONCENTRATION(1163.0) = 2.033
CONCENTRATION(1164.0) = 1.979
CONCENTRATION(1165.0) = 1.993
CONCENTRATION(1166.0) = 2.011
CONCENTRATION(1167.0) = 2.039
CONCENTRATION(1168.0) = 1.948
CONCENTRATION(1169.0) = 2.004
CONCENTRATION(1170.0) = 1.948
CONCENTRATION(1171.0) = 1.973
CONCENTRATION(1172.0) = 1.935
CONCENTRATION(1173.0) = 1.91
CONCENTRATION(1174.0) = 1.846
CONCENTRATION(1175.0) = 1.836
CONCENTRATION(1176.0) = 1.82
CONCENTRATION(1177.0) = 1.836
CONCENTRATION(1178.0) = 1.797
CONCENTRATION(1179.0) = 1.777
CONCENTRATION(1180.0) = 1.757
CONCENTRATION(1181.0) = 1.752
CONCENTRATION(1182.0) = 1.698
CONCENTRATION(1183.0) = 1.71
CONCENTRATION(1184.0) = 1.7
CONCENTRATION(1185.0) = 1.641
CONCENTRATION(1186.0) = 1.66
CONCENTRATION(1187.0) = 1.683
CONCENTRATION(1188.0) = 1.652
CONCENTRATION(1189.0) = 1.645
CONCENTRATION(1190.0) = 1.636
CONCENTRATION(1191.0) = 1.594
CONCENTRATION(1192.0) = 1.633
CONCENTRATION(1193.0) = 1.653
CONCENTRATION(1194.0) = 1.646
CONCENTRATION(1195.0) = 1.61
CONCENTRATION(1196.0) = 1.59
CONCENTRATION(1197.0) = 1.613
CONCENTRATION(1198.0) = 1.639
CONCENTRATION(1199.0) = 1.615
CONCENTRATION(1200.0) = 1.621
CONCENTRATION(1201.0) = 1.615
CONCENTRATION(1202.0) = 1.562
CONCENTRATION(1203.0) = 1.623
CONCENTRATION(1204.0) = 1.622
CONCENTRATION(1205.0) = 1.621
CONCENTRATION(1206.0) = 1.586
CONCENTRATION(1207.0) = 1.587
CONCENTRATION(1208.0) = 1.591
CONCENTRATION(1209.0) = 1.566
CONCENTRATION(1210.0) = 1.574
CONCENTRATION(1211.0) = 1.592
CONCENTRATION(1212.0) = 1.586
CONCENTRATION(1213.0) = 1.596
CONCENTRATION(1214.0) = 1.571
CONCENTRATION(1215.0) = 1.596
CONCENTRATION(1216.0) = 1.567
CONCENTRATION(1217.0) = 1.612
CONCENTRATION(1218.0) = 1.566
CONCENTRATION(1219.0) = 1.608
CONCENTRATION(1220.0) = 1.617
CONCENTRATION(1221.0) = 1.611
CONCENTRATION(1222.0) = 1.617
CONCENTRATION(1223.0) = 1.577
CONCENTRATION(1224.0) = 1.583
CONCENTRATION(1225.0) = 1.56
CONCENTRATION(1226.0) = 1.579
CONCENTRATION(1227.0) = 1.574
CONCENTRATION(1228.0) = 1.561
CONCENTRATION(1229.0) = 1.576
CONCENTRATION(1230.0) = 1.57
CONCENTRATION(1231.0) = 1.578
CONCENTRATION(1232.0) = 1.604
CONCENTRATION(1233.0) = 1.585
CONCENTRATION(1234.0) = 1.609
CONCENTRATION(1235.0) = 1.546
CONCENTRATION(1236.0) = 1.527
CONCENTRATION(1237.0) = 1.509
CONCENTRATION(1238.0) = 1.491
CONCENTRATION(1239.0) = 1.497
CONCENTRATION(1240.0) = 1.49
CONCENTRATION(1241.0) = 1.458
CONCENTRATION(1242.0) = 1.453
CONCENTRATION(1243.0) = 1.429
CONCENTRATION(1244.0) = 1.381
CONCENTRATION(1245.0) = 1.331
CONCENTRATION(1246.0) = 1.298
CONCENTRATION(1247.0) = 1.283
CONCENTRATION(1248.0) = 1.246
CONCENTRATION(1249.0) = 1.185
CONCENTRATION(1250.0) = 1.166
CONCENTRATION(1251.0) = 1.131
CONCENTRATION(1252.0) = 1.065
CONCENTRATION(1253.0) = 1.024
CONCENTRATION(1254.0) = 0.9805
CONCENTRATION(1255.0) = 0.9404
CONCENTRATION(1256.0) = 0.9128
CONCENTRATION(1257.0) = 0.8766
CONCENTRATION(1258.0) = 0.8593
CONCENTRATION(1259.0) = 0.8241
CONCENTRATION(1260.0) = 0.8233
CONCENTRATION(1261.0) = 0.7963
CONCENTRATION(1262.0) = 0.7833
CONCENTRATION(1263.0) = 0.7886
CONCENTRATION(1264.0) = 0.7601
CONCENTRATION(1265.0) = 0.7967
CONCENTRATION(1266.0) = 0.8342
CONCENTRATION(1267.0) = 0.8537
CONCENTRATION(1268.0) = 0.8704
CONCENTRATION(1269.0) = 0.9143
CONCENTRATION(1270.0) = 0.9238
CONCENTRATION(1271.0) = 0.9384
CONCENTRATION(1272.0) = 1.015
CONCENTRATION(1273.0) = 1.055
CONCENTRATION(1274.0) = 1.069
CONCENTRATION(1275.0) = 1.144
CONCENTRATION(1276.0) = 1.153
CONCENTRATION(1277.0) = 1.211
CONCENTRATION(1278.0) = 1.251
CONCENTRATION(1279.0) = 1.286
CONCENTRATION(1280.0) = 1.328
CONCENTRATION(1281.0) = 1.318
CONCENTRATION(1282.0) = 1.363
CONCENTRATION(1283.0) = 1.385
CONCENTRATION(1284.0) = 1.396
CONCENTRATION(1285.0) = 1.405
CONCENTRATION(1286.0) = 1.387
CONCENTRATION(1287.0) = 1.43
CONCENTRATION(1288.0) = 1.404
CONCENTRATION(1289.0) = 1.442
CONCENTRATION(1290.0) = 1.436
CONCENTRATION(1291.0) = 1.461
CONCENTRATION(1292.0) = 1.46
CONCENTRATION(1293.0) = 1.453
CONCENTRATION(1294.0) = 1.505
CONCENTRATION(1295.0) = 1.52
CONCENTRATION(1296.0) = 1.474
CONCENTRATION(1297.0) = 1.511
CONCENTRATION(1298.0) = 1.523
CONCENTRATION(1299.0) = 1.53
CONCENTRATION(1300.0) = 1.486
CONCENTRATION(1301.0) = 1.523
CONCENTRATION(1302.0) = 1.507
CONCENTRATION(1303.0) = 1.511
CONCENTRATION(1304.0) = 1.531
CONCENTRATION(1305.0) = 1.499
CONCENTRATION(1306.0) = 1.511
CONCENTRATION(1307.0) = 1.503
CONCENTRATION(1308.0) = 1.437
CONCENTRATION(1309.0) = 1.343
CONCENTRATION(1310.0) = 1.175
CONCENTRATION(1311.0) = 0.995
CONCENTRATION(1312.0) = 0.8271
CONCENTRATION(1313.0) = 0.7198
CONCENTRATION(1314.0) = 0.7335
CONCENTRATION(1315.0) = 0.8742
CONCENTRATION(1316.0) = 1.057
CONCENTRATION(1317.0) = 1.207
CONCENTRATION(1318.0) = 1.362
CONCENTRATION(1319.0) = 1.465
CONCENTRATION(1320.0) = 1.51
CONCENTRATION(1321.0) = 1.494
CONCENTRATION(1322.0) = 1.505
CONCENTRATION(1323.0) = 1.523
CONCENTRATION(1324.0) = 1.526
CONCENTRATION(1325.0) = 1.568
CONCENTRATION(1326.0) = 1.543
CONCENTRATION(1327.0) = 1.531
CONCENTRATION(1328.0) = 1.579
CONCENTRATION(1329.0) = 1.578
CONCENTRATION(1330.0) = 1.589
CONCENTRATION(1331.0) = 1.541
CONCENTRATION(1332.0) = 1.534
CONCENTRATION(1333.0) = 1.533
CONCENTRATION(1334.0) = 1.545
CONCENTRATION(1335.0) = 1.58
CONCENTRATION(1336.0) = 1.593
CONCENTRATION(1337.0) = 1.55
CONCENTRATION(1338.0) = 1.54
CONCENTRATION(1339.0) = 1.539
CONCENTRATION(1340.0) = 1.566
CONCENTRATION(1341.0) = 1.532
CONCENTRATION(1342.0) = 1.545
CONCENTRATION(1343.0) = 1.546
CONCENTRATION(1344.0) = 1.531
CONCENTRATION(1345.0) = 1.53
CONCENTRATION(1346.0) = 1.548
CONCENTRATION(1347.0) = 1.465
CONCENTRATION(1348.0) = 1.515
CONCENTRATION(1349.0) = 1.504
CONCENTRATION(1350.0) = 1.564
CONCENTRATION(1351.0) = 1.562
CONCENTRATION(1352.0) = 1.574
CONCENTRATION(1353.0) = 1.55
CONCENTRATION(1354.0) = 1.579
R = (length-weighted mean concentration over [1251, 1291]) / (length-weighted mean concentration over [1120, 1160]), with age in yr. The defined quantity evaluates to 0.6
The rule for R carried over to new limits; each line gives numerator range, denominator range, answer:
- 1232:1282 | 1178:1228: 0.71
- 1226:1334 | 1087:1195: 0.75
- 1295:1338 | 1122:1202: 0.80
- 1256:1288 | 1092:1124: 0.66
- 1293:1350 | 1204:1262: 1.03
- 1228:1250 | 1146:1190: 0.78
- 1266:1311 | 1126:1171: 0.73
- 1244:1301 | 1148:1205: 0.66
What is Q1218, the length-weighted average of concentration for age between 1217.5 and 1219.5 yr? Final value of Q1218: 1.59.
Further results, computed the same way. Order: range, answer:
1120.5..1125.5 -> 1.63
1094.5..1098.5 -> 1.61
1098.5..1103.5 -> 1.61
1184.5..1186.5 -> 1.65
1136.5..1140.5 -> 1.67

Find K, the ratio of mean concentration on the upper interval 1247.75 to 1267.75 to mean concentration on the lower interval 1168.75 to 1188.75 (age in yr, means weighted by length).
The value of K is 0.52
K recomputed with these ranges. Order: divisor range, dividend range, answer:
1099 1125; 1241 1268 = 0.64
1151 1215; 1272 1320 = 0.75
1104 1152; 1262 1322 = 0.75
